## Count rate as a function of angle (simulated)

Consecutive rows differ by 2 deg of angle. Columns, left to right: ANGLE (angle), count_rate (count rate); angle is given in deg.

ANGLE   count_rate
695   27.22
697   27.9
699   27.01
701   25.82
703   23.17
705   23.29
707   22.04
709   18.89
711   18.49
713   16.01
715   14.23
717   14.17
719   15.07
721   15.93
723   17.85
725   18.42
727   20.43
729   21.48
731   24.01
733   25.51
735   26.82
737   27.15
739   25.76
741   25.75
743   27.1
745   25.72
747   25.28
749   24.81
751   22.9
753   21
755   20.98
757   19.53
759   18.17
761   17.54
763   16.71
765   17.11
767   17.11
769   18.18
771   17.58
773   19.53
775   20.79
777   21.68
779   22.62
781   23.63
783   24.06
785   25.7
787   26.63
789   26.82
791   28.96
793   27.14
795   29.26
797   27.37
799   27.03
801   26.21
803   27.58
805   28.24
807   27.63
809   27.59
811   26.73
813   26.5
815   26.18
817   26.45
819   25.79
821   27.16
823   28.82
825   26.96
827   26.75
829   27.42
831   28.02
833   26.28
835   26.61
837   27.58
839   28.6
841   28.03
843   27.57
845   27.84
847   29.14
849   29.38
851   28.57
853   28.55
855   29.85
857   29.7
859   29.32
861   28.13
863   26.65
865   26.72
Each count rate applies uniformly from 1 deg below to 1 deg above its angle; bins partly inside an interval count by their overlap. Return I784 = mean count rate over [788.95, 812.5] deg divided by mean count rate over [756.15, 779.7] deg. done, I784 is 1.46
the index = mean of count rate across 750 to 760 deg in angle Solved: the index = 20.5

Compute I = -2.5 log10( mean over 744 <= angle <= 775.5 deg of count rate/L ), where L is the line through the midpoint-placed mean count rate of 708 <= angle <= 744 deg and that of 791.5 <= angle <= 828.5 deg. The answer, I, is 0.15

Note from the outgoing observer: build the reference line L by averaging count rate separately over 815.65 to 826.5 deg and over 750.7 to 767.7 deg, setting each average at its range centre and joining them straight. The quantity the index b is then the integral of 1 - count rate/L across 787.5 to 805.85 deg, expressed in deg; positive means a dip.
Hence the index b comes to -2.9 deg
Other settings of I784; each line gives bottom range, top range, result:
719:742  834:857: 1.27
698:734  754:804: 1.13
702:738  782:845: 1.35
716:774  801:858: 1.32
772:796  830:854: 1.13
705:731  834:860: 1.57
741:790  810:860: 1.27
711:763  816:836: 1.28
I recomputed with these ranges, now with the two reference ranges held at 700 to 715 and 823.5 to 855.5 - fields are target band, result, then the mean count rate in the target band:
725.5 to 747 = -0.119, 24.8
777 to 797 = -0.037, 25.9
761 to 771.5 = 0.347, 17.3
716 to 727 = 0.273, 16.7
